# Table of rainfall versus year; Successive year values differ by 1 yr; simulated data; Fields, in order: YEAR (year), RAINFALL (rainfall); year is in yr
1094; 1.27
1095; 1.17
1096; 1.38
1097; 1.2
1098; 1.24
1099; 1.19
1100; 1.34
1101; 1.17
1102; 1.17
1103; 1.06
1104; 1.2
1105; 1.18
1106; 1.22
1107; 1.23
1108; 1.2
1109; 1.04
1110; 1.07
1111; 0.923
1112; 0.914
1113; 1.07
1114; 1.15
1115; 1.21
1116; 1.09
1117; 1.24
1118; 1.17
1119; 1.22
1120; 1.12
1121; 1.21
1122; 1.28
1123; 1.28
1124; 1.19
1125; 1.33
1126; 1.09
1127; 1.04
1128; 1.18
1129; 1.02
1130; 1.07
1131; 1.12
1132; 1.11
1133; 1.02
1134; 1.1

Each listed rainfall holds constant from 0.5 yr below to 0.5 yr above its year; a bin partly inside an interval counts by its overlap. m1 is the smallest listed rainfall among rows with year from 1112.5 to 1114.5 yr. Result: 1.07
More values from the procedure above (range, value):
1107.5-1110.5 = 1.04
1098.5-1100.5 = 1.19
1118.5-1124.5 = 1.12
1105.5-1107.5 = 1.22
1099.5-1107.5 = 1.06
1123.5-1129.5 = 1.02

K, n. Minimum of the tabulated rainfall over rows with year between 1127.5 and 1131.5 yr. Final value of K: 1.02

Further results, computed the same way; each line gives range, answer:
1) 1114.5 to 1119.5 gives 1.09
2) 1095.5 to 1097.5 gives 1.2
